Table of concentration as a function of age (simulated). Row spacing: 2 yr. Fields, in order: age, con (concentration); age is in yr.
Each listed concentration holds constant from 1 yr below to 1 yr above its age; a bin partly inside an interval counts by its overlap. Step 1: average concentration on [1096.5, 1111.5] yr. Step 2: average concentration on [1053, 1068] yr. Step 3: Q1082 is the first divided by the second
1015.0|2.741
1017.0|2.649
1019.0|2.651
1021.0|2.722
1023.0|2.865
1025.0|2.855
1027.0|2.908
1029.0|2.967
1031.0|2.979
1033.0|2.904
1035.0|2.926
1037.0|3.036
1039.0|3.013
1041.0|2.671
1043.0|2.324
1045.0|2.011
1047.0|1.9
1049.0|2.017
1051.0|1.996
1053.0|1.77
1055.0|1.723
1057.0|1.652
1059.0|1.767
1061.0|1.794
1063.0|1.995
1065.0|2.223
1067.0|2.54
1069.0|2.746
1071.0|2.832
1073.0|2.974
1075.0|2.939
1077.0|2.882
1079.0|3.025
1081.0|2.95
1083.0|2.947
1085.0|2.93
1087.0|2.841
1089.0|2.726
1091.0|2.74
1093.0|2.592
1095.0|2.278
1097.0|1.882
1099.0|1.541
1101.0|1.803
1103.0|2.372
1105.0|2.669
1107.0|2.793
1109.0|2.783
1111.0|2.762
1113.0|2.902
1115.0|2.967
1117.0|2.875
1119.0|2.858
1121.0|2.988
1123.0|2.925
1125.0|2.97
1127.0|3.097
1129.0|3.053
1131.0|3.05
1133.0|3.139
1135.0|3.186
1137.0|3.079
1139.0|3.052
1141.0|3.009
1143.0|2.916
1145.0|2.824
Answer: 1.20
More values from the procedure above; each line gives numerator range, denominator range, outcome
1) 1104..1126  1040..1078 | 1.27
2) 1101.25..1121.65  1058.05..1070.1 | 1.26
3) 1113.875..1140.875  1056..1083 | 1.21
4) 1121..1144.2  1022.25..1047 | 1.10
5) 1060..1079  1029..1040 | 0.87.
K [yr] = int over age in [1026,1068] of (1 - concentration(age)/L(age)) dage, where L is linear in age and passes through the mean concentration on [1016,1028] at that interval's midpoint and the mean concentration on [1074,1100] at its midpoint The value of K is 6.0 yr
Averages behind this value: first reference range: 2.77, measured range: 2.34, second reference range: 2.64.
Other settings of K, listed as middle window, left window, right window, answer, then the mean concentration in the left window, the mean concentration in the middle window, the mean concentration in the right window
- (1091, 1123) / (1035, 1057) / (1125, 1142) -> 3.1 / 2.25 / 2.56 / 3.08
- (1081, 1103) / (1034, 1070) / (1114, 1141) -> 1.5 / 2.23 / 2.45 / 3.02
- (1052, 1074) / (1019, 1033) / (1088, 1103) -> 2.9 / 2.87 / 2.18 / 2.23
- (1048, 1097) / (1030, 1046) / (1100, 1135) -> 6.0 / 2.73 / 2.44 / 2.83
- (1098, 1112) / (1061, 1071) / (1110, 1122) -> 2.0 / 2.36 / 2.39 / 2.89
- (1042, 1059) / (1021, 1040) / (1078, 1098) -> 5.6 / 2.93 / 1.91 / 2.69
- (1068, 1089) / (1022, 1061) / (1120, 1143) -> -1.7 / 2.42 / 2.9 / 3.04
